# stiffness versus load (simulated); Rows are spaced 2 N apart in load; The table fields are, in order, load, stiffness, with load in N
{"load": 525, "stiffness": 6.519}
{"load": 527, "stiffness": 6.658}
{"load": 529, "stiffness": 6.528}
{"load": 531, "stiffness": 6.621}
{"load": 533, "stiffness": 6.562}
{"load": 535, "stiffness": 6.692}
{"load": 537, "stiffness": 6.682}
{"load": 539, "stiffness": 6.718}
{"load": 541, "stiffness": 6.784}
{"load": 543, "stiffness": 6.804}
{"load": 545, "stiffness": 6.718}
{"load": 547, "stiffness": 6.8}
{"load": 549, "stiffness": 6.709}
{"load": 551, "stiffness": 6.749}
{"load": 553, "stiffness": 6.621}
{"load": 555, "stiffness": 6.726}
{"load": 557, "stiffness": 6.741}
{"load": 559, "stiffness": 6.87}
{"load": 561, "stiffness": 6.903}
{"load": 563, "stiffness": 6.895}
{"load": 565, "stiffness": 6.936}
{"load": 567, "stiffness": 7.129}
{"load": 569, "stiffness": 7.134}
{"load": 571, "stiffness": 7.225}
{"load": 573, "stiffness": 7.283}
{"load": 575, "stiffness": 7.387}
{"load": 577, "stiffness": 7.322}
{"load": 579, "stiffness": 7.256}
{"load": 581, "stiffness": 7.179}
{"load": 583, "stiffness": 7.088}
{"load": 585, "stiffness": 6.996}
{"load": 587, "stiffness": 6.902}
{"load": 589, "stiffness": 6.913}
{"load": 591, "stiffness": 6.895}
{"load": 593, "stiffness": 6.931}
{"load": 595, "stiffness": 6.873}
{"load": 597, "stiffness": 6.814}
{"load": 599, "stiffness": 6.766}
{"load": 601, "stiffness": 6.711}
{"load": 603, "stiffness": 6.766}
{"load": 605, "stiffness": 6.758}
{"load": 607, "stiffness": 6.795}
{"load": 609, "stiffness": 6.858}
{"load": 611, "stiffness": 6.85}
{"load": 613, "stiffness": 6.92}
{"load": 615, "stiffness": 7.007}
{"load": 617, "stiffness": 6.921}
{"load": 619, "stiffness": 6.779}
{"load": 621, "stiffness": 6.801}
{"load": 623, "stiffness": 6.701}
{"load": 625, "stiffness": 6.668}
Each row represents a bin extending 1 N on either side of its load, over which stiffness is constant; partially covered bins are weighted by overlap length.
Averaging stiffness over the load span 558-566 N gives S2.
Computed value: 6.9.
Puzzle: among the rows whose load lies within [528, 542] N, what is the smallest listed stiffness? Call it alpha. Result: 6.528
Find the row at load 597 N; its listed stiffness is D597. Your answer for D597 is 6.814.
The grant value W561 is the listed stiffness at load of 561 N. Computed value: 6.903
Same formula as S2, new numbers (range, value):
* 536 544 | 6.75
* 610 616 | 6.93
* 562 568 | 6.99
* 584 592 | 6.93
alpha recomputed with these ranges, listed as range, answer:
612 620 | 6.779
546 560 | 6.621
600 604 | 6.711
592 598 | 6.814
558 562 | 6.87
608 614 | 6.85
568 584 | 7.088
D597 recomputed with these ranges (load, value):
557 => 6.741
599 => 6.766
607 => 6.795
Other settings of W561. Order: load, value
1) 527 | 6.658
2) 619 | 6.779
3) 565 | 6.936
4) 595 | 6.873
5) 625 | 6.668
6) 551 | 6.749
